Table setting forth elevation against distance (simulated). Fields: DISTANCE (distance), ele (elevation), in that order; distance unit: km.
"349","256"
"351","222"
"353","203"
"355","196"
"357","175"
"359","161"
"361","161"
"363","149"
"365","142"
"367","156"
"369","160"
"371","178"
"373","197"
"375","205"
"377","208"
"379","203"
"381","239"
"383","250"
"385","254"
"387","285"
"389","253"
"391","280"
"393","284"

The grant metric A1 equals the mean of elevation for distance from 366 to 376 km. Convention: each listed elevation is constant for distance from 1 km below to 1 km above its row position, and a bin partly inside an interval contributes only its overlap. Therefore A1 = 179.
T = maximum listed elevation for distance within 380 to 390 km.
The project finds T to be 285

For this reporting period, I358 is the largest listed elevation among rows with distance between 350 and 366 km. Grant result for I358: 222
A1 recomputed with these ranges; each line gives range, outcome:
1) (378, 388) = 246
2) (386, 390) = 269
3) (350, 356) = 207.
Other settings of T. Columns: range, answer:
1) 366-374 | 197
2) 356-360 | 175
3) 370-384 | 250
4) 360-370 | 161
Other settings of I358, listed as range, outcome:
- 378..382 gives 239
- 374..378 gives 208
